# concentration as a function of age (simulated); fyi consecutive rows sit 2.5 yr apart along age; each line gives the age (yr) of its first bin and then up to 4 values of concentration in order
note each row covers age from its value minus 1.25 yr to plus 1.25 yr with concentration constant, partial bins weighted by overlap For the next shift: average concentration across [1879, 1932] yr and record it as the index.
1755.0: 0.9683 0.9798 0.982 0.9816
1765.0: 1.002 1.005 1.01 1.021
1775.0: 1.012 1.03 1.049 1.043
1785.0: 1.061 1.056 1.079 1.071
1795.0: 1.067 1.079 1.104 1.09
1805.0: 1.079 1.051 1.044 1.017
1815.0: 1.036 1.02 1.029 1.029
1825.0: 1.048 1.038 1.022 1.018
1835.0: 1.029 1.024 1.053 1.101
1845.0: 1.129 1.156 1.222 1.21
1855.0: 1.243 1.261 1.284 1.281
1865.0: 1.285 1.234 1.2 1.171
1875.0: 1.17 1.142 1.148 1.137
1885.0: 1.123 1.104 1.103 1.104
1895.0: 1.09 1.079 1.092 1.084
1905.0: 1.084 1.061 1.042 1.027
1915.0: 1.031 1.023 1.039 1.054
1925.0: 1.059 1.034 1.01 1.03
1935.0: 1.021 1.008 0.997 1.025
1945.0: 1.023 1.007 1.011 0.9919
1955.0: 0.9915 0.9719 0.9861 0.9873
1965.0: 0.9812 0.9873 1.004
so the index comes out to 1.07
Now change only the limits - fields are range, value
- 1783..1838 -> 1.05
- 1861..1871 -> 1.25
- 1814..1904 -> 1.13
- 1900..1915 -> 1.06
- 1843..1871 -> 1.22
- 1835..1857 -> 1.14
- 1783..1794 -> 1.07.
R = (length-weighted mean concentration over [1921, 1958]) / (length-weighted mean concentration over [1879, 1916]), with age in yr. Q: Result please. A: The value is 0.94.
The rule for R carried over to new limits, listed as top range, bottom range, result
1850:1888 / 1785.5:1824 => 1.14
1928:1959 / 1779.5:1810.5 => 0.94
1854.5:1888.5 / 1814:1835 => 1.16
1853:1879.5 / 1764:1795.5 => 1.18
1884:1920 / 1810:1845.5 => 1.03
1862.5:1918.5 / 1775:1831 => 1.06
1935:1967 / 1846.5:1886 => 0.83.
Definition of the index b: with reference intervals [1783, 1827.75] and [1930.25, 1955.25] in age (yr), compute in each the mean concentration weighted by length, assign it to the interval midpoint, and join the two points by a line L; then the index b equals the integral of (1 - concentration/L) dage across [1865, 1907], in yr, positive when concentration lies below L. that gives -4.2 yr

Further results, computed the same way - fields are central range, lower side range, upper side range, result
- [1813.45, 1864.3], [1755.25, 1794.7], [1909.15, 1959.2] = -4.5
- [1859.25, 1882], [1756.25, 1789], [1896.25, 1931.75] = -3.7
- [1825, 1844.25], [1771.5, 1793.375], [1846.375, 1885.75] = 1.7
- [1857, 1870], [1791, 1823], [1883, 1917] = -2.3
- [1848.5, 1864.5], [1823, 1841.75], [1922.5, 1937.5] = -3.4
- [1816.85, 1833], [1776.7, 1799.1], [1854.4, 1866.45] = 1.9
